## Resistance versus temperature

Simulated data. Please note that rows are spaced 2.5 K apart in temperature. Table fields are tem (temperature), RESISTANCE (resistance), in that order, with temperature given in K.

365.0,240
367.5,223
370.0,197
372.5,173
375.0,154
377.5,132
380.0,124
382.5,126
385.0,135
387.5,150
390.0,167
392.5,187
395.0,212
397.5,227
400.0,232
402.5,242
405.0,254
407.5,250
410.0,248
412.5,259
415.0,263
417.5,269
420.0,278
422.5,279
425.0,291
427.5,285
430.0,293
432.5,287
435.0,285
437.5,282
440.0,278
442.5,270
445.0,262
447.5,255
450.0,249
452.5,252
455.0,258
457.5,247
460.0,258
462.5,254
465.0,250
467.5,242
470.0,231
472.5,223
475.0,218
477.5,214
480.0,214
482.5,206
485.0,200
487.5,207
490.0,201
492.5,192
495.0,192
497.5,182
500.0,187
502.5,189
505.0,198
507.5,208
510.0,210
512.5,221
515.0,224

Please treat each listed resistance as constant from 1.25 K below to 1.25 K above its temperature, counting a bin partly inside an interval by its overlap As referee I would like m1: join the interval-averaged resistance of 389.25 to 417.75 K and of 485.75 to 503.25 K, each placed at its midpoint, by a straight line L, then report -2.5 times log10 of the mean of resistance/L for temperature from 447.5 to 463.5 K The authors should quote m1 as -0.20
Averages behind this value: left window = 234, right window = 193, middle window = 253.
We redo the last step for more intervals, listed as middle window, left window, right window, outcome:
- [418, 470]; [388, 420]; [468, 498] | -0.20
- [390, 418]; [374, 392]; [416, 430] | -0.10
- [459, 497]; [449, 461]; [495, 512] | 0.04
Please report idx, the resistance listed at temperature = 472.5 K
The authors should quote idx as 223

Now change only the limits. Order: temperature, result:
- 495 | 192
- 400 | 232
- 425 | 291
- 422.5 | 279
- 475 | 218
